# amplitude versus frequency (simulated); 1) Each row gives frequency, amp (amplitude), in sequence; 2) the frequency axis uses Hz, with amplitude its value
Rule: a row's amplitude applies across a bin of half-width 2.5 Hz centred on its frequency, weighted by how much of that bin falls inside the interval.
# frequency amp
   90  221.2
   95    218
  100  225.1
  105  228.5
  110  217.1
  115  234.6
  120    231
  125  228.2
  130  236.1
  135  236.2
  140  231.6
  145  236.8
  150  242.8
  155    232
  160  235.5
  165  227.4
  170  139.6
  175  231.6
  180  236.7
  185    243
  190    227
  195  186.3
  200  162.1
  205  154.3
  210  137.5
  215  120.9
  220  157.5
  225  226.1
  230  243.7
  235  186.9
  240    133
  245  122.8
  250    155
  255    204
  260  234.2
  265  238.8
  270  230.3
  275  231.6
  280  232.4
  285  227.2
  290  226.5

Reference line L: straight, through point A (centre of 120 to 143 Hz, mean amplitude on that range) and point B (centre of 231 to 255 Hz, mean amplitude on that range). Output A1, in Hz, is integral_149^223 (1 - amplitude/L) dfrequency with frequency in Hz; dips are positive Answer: 1.6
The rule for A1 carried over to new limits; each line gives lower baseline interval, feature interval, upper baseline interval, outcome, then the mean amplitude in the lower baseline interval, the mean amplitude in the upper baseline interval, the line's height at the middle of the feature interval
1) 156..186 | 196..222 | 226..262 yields 6.8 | 218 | 184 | 200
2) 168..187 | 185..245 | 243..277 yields 9.3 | 214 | 203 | 209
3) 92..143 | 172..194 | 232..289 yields -1.4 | 229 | 201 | 216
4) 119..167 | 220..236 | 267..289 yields 1.3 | 234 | 230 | 232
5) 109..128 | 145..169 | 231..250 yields -2.6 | 229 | 156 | 206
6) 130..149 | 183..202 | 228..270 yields 0.9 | 236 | 192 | 214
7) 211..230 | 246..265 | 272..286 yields 1.1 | 176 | 231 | 209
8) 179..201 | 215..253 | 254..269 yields 8.6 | 213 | 228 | 222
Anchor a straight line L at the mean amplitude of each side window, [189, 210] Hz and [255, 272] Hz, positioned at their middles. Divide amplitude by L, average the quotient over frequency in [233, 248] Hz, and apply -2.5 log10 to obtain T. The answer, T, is 0.39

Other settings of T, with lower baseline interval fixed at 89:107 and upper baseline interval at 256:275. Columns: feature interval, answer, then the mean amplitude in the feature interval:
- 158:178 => 0.09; 209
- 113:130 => -0.04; 232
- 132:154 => -0.05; 237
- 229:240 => 0.19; 193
